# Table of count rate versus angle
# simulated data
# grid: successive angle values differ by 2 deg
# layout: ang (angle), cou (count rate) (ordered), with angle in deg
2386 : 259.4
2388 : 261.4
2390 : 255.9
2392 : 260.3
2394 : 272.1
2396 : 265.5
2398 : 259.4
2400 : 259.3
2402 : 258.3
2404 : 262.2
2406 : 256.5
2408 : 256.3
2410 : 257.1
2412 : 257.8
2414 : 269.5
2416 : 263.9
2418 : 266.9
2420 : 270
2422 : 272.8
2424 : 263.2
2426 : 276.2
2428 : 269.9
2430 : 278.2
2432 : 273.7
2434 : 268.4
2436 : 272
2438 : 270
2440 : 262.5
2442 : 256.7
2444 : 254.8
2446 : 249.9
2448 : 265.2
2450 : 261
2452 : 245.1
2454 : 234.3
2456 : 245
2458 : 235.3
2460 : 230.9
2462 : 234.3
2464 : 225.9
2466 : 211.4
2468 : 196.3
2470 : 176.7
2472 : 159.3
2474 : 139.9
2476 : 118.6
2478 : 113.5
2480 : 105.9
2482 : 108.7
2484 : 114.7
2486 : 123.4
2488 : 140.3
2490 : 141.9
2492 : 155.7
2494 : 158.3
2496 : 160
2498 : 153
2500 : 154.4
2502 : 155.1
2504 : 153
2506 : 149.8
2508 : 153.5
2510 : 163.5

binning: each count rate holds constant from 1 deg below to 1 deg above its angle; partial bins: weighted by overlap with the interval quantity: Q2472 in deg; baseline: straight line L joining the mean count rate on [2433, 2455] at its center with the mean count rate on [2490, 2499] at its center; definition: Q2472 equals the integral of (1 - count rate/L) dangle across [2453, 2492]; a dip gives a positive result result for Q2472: 6.2 deg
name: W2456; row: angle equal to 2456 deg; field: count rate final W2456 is 245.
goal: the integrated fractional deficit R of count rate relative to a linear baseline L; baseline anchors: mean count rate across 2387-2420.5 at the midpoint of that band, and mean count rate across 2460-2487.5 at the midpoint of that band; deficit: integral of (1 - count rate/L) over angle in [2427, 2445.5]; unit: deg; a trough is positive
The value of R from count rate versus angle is -4.6 deg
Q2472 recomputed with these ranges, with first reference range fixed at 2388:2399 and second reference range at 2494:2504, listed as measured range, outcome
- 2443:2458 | -3.3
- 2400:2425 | -2.0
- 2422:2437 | -3.0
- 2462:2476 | 0.2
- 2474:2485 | 3.8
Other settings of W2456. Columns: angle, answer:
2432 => 273.7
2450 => 261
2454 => 234.3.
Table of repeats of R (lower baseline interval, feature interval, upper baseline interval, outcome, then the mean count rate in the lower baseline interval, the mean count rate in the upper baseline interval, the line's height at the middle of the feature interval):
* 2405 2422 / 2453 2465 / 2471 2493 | -4.2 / 263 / 129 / 174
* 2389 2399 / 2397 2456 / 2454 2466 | -3.5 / 263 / 232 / 248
